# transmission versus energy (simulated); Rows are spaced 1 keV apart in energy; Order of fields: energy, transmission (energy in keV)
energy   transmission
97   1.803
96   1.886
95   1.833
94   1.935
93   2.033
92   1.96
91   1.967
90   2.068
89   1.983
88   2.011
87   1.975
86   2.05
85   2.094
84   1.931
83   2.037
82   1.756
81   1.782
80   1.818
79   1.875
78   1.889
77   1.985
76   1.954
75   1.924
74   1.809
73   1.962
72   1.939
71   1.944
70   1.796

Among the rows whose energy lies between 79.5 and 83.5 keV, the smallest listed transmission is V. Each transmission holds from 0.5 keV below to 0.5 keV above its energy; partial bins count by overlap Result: 1.756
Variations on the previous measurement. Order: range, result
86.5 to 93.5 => 1.96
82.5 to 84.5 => 1.931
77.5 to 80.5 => 1.818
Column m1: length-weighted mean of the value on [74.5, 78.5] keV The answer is 1.94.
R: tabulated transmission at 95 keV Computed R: 1.833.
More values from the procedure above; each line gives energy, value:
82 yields 1.756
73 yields 1.962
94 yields 1.935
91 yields 1.967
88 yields 2.011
